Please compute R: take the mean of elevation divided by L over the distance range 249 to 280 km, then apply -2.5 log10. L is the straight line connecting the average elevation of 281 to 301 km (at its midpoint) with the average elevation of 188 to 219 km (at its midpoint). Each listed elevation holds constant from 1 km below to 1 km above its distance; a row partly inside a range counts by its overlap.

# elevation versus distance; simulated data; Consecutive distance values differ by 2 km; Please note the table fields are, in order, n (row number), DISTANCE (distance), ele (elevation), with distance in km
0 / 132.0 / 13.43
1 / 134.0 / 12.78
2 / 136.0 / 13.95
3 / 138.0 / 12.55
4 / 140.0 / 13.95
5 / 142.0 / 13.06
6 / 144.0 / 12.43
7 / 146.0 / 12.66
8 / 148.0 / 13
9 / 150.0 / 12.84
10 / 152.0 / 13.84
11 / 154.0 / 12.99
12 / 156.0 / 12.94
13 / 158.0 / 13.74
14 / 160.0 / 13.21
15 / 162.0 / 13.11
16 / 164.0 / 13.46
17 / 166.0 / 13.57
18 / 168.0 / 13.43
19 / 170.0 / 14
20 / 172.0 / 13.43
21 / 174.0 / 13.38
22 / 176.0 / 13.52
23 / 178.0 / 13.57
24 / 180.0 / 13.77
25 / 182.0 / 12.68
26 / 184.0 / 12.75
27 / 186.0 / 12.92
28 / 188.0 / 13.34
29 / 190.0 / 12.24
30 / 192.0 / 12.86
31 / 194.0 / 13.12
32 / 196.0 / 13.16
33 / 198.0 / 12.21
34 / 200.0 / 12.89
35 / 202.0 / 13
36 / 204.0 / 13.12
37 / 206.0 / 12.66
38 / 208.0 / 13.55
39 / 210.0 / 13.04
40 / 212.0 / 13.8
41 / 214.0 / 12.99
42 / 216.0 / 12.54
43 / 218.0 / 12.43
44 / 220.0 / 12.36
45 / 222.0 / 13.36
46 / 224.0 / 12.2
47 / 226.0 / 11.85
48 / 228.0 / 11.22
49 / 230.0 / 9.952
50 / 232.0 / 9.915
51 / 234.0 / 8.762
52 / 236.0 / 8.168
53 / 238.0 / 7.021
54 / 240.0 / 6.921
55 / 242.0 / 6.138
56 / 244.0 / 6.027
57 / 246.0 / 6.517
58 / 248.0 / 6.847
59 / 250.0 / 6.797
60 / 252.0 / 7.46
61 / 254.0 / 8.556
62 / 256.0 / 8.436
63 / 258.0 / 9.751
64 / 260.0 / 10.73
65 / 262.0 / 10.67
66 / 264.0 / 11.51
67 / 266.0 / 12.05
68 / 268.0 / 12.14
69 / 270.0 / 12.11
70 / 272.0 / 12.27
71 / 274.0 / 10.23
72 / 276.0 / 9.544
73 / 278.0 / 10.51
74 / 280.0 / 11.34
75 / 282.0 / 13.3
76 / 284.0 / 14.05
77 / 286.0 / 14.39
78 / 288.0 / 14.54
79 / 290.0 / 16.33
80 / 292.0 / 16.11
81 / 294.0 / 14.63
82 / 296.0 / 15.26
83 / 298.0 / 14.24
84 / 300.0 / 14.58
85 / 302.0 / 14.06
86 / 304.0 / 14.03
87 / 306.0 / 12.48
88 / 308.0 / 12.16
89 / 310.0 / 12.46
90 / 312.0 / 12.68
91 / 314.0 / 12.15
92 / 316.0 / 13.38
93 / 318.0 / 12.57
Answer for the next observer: 0.36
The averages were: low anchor 12.9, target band 10.2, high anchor 14.7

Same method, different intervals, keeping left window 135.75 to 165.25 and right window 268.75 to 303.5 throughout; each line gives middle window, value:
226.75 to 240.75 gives 0.431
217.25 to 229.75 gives 0.102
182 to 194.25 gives 0.032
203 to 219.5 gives 0.022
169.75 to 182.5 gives -0.022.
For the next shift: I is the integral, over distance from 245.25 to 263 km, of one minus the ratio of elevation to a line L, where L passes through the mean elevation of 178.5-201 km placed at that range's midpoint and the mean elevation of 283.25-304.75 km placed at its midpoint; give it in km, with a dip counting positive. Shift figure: 7.1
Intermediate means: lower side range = 12.9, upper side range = 14.8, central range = 8.45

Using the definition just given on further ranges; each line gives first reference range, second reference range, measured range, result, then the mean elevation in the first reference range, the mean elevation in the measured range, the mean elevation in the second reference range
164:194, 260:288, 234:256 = 9.2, 13.2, 7.19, 11.9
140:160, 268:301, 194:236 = 3.3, 13.1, 12.2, 13.3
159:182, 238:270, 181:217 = -3.4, 13.5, 12.9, 8.76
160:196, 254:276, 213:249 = 6.4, 13.2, 9.73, 10.8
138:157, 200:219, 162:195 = -0.6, 13.1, 13.2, 13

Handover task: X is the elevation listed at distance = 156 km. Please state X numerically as 12.94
